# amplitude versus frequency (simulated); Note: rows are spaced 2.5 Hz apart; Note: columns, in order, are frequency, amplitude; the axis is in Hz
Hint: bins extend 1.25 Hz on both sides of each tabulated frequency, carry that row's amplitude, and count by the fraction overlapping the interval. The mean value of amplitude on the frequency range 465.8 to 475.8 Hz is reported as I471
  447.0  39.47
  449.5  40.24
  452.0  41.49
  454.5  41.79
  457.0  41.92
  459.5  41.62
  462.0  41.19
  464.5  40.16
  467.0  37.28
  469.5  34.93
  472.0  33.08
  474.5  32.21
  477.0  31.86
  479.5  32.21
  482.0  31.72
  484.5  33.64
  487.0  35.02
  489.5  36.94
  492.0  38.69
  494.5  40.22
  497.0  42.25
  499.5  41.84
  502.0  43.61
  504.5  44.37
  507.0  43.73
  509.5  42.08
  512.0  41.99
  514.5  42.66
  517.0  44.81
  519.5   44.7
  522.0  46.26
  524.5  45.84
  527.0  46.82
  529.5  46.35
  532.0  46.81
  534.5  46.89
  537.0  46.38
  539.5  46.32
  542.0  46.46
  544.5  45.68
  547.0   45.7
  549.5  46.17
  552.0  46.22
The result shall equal 34.3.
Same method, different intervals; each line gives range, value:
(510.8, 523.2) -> 44.1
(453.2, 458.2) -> 41.9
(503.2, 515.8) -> 43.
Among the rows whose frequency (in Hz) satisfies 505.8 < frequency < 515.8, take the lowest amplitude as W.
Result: 41.99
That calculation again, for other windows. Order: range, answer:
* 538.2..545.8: 45.68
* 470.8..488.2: 31.72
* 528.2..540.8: 46.32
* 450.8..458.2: 41.49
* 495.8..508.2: 41.84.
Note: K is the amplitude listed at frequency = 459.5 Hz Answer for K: 41.62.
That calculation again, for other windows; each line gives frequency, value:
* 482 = 31.72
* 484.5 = 33.64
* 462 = 41.19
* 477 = 31.86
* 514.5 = 42.66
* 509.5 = 42.08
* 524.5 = 45.84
